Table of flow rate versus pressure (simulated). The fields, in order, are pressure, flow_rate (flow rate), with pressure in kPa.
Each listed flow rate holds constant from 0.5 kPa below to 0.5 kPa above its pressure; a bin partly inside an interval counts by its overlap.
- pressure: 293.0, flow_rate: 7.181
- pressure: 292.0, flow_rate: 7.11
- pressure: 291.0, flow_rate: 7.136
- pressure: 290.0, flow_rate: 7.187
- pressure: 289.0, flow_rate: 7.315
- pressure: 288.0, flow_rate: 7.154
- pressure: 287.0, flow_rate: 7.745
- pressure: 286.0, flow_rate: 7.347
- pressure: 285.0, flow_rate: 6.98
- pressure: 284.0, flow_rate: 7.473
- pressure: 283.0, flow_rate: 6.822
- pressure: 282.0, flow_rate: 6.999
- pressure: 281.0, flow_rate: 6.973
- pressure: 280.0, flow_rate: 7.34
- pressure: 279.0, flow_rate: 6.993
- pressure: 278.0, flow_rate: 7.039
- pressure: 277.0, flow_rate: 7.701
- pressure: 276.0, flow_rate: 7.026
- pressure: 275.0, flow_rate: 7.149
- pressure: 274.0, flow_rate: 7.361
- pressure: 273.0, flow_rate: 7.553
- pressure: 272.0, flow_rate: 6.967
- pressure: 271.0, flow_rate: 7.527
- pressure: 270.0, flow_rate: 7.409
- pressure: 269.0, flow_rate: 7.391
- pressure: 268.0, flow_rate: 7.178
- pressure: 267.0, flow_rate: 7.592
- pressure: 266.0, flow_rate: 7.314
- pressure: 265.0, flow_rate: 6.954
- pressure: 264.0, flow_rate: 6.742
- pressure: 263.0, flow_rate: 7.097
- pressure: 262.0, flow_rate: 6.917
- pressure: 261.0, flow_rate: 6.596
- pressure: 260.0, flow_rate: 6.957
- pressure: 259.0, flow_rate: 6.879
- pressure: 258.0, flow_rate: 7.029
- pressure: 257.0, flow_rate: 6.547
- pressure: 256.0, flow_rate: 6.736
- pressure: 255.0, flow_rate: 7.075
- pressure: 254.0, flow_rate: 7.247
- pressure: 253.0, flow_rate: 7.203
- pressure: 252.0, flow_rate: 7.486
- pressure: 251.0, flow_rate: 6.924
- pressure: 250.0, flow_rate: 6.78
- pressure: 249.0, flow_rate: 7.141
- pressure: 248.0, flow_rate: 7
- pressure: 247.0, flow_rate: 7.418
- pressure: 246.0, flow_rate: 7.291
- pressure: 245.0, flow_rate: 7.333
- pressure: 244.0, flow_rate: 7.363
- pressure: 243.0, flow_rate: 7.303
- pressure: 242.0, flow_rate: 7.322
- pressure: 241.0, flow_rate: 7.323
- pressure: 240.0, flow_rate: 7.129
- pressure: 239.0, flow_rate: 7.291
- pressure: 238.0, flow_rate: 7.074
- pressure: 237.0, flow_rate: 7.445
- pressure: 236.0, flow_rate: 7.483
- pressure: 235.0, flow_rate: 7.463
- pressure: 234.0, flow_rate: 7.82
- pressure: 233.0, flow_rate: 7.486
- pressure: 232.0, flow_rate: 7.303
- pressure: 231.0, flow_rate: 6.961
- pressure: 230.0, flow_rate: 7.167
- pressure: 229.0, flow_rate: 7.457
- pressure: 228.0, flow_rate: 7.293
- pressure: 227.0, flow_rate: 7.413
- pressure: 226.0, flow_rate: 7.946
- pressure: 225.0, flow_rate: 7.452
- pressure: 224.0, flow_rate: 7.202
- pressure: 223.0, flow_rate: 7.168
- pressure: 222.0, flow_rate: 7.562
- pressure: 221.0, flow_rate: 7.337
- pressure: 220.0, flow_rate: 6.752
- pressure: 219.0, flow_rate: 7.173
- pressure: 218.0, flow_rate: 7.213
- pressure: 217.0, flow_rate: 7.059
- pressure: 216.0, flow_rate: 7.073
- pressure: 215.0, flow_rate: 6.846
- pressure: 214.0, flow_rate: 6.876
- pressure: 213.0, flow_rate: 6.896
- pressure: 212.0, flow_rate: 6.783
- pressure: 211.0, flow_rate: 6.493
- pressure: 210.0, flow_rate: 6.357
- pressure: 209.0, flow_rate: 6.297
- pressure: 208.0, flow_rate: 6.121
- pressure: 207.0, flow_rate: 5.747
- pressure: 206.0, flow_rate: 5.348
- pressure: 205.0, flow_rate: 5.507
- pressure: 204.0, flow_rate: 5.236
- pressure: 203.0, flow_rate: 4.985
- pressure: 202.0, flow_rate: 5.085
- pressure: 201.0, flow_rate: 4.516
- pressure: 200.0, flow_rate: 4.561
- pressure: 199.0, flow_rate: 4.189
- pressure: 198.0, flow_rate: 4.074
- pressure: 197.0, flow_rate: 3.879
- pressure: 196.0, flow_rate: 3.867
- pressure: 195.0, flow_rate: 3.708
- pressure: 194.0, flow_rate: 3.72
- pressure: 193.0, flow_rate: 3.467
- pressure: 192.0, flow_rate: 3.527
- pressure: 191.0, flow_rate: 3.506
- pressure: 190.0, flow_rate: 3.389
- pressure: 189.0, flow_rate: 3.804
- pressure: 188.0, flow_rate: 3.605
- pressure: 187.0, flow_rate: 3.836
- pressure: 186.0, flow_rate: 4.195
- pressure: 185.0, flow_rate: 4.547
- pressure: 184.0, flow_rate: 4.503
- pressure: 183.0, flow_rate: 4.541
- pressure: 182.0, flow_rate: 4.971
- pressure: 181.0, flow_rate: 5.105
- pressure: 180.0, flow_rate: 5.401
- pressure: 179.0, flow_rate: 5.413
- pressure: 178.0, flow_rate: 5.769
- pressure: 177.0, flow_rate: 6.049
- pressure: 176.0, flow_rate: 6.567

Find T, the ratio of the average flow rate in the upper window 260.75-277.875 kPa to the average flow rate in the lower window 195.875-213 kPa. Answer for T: 1.36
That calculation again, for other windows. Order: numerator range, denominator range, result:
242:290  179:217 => 1.44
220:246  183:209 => 1.67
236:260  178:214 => 1.48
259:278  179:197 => 1.74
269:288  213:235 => 1.00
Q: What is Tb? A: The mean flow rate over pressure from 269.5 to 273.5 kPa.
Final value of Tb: 7.36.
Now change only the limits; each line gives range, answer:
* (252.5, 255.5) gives 7.17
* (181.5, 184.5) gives 4.67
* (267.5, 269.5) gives 7.28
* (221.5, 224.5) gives 7.31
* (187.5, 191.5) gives 3.58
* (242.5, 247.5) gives 7.34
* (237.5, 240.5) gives 7.16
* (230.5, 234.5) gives 7.39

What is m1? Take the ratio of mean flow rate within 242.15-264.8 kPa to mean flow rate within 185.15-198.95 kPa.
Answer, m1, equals 1.87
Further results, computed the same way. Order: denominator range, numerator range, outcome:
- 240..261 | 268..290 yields 1.02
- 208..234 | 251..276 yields 1.00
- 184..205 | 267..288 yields 1.76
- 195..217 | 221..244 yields 1.33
